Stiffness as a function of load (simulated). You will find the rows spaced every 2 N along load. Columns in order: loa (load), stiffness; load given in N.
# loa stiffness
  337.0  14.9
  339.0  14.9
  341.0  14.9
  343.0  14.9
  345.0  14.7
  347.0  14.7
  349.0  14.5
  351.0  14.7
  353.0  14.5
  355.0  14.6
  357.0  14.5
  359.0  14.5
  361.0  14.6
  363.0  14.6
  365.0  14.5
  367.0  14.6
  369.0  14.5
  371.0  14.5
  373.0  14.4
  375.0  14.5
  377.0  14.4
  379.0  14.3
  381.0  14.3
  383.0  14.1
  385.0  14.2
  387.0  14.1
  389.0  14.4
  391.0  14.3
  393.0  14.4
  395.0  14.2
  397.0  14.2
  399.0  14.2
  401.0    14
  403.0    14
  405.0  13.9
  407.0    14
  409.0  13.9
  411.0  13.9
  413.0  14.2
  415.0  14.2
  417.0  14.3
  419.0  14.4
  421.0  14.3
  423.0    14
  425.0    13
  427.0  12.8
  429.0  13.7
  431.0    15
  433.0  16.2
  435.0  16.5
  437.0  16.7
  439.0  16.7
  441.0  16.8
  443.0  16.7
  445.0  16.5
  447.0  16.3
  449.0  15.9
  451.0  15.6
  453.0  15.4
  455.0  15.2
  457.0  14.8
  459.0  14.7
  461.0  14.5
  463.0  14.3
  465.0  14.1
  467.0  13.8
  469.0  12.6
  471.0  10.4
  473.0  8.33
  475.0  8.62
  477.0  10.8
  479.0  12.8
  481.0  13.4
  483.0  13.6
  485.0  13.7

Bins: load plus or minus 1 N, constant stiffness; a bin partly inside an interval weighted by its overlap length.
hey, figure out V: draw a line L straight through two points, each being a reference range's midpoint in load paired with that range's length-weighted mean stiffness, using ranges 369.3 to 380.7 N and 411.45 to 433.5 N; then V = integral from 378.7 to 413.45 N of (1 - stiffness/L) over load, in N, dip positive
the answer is 0.37 N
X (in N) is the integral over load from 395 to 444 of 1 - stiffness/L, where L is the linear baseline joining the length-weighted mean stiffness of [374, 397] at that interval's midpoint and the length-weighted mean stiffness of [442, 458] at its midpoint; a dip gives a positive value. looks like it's 1.5 N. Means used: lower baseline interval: 14.3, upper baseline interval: 15.8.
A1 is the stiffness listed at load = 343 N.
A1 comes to 14.9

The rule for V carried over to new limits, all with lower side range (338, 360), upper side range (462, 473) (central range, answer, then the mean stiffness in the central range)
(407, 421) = -0.6 N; 14.2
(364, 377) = -0.2 N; 14.5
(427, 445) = -3.7 N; 15.9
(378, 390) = -0.1 N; 14.2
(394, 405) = -0.2 N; 14.1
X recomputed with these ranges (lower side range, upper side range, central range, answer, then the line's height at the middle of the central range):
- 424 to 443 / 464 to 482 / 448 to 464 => -2.2 N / 13.2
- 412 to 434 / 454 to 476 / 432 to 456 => -4.8 N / 13.5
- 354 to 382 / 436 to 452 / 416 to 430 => 1.8 N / 15.9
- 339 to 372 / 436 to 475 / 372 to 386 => 0.3 N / 14.6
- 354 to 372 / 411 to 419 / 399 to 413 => 0.3 N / 14.3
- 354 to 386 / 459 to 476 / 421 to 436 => -1.5 N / 13.1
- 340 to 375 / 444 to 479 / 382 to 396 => 0.1 N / 14.3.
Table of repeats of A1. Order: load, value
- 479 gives 12.8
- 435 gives 16.5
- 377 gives 14.4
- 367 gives 14.6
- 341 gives 14.9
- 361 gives 14.6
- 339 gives 14.9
